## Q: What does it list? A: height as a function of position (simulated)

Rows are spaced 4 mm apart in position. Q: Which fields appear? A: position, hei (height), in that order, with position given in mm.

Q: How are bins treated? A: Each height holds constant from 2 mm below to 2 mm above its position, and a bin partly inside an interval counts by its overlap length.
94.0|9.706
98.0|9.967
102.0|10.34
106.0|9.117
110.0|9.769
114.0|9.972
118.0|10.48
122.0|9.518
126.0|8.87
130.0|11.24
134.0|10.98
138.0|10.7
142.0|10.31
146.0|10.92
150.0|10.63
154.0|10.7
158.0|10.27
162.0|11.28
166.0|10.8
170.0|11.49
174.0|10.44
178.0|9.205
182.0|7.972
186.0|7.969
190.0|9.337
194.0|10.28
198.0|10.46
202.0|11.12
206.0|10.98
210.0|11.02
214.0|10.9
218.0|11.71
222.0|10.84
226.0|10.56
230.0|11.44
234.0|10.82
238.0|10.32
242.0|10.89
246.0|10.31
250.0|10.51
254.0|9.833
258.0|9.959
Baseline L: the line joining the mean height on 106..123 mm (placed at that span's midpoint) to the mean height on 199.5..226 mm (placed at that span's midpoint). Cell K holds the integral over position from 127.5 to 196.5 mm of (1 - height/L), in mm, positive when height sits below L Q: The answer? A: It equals 1.0 mm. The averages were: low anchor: 9.86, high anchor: 11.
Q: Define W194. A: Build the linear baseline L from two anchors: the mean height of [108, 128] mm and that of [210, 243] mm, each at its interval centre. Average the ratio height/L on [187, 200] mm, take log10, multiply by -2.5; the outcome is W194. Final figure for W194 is 0.07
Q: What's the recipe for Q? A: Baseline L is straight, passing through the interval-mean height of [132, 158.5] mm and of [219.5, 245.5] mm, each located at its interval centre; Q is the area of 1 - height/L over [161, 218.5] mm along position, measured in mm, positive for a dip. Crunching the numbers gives 2.4 mm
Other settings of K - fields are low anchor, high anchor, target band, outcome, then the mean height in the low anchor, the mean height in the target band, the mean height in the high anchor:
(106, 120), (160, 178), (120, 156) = -0.4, 9.94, 10.4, 10.8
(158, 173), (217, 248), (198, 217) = -0.1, 11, 11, 10.8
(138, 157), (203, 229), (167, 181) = 0.7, 10.6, 10.2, 11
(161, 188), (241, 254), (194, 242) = -3.3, 9.83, 10.9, 10.4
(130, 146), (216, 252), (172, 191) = 3.2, 10.8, 8.97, 10.8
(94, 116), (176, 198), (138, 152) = -1.7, 9.82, 10.6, 9.09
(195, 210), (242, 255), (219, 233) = -0.5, 10.8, 11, 10.4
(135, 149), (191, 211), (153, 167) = -0.1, 10.7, 10.8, 10.7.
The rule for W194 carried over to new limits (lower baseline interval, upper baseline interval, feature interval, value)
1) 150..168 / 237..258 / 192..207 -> -0.01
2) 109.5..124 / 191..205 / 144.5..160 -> -0.04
